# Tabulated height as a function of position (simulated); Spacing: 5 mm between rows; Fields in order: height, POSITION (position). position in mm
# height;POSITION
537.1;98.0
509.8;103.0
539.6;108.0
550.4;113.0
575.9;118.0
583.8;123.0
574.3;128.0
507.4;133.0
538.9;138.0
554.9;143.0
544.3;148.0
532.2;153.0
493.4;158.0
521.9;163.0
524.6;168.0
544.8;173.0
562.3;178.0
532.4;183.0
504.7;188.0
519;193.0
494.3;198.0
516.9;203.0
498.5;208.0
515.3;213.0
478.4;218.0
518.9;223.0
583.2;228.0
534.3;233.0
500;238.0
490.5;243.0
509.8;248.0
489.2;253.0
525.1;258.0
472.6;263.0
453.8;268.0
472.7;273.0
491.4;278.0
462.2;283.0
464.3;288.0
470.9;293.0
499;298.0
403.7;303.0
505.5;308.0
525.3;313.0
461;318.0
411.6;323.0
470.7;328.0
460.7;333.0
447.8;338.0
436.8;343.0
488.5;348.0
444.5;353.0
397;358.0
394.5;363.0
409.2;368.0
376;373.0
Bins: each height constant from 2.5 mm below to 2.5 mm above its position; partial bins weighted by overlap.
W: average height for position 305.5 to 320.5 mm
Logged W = 497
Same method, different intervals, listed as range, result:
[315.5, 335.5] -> 451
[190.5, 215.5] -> 509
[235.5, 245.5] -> 495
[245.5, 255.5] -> 500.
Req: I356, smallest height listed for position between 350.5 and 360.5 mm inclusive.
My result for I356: 397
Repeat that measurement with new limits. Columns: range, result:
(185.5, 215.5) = 494.3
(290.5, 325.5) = 403.7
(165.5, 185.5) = 524.6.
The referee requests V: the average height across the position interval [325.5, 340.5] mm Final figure 460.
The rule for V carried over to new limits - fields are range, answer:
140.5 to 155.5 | 544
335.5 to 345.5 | 442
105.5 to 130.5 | 565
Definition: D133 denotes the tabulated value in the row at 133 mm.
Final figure 507.4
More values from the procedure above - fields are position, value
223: 518.9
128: 574.3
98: 537.1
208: 498.5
